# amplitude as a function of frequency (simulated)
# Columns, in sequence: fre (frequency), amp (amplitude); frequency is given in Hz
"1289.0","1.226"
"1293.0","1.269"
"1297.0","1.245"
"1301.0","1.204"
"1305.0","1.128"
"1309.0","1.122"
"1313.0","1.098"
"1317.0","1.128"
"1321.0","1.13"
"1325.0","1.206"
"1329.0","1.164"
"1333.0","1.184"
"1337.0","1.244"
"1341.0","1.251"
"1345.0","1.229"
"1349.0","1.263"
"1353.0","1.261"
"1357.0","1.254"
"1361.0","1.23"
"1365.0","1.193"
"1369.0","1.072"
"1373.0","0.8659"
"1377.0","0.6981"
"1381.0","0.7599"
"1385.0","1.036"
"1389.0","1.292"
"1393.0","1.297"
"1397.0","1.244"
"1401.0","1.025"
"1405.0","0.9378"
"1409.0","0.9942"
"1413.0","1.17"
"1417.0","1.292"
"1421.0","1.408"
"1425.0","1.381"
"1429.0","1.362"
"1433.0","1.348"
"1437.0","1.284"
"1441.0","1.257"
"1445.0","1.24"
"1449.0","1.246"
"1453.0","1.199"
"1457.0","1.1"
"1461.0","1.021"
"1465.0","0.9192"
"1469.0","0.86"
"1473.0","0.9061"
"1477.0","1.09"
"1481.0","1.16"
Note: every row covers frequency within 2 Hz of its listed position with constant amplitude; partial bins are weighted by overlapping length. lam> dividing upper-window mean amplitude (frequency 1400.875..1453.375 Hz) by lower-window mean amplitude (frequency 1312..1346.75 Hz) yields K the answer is 1.04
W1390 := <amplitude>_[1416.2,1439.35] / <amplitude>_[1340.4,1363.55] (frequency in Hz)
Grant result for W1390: 1.1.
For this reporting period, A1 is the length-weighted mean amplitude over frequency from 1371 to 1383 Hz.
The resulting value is 0.775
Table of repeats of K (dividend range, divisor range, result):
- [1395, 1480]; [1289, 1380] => 1.00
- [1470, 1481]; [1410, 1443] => 0.78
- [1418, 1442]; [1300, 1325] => 1.18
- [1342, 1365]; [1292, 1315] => 1.06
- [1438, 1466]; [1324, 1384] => 1.03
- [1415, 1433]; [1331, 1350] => 1.10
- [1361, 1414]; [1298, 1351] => 0.89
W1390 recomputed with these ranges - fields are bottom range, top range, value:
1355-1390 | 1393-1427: 1.15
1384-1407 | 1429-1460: 1.08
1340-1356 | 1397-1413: 0.83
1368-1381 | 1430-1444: 1.53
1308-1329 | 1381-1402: 1.01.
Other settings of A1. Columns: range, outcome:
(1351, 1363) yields 1.25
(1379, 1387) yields 0.898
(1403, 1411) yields 0.966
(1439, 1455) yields 1.24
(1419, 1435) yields 1.37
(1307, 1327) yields 1.14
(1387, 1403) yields 1.21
